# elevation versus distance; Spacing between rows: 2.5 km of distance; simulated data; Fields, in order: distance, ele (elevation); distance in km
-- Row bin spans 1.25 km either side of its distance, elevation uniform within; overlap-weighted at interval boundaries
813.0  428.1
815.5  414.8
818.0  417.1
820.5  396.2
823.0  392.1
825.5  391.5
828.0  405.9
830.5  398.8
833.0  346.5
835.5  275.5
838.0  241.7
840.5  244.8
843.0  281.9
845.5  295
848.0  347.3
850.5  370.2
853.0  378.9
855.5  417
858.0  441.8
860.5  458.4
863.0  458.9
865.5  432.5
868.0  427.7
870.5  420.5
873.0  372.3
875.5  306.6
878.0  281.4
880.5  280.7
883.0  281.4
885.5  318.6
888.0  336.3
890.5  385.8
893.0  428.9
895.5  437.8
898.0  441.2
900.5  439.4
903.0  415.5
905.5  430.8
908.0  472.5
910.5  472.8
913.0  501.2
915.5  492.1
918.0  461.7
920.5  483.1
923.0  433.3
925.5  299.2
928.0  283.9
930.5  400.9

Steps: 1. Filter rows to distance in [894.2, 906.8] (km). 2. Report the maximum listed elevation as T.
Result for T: 441.2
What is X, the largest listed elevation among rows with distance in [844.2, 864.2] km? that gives 458.9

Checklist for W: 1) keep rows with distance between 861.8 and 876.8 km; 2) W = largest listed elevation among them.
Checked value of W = 458.9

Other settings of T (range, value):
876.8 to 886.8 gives 318.6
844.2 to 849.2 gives 347.3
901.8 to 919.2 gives 501.2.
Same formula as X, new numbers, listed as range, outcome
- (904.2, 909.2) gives 472.5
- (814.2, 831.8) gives 417.1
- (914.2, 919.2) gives 492.1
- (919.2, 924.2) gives 483.1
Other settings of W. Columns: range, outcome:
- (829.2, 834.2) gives 398.8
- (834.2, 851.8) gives 370.2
